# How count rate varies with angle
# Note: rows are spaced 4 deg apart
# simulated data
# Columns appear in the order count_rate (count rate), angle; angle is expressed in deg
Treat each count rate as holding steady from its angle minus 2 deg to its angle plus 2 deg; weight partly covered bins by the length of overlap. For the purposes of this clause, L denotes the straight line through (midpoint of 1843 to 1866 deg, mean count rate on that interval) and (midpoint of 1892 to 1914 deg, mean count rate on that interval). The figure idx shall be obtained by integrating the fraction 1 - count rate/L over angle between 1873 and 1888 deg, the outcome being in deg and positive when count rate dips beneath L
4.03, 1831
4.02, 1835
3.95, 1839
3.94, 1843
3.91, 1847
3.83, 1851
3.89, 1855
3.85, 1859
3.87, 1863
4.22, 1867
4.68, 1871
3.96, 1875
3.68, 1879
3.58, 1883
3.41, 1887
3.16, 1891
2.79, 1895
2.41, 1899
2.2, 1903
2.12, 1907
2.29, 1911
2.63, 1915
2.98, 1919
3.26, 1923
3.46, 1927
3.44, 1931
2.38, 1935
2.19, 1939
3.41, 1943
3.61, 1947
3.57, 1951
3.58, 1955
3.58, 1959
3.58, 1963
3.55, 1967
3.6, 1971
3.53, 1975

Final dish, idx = -2.8 deg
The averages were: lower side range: 3.89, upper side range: 2.41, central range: 3.67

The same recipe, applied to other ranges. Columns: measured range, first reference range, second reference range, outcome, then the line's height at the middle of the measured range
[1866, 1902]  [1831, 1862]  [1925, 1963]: 1.9 deg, 3.67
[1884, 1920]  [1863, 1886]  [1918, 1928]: 8.9 deg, 3.56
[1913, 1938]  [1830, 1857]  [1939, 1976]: 4.3 deg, 3.61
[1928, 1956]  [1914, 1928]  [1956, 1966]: 1.5 deg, 3.34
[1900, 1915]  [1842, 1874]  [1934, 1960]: 5.4 deg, 3.57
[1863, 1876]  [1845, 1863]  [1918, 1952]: -1.8 deg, 3.73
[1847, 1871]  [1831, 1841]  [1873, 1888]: -1.0 deg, 3.83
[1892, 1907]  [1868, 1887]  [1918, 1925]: 4.6 deg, 3.53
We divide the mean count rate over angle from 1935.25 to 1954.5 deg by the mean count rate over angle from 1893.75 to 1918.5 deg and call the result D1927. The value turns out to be 1.3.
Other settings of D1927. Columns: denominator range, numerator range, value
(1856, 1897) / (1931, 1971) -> 0.89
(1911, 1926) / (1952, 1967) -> 1.23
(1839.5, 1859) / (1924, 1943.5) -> 0.76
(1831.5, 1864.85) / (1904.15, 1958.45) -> 0.77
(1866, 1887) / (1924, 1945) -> 0.76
